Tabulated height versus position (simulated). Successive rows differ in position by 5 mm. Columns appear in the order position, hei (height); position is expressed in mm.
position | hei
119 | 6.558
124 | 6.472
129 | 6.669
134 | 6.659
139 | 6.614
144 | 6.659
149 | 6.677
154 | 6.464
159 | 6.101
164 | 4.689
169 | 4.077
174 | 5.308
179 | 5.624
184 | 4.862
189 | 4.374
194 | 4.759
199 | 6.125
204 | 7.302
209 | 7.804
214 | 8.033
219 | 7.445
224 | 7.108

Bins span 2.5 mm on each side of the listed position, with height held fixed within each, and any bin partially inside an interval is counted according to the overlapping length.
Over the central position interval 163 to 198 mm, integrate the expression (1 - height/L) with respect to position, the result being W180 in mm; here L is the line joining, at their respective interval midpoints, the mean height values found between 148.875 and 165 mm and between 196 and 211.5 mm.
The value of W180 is 8.8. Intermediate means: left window 6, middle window 4.87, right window 7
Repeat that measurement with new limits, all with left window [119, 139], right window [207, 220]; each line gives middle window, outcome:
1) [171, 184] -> 3.55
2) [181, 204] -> 6.80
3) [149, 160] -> 0.88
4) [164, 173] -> 3.40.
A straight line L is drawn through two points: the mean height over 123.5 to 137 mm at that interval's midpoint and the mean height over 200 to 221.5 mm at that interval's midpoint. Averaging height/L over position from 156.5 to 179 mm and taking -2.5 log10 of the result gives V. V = 0.35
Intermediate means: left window 6.62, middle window 5.11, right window 7.54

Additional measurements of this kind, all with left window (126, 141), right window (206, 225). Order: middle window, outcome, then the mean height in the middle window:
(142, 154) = 0.03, 6.63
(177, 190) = 0.40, 4.99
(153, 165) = 0.20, 5.8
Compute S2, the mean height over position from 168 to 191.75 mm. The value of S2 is 4.9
